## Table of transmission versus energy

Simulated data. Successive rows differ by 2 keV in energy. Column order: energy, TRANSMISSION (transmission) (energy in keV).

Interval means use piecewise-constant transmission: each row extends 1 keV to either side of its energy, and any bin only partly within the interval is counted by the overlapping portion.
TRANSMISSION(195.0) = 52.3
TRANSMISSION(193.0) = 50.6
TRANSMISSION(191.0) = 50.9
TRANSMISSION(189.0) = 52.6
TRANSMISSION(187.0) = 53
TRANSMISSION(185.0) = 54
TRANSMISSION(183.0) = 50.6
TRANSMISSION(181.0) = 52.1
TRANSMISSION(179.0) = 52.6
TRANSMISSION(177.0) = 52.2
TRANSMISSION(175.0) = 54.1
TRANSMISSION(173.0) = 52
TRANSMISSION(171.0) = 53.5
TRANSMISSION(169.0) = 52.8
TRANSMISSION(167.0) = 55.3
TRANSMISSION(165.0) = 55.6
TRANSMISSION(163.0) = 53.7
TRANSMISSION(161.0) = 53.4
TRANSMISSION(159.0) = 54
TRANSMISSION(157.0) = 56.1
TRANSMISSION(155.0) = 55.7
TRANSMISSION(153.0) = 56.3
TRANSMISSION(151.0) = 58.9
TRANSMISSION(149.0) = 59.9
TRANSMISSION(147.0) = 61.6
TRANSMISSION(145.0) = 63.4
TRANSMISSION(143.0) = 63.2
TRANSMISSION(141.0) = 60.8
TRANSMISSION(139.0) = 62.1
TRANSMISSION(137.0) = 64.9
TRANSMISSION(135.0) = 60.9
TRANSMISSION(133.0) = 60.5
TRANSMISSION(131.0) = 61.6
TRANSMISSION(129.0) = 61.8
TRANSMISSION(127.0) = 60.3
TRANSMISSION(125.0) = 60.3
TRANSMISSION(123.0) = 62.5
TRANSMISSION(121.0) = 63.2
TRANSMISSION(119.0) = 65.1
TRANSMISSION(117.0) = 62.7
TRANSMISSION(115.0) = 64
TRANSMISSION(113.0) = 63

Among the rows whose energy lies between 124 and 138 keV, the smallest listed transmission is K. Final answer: 60.3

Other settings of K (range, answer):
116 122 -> 62.7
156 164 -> 53.4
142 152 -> 58.9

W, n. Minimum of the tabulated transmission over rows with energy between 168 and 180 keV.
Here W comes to 52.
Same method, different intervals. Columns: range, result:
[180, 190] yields 50.6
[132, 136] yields 60.5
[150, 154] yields 56.3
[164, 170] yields 52.8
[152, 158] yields 55.7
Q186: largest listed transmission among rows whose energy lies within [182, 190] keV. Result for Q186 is 54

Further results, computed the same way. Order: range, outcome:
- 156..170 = 56.1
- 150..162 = 58.9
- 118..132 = 65.1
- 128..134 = 61.8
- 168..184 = 54.1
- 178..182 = 52.6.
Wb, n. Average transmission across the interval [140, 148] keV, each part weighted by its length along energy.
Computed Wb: 62.2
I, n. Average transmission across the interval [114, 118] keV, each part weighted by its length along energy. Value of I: 63.4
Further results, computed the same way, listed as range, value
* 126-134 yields 61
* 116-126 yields 62.8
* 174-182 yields 52.8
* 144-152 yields 61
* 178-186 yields 52.3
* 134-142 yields 62.2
